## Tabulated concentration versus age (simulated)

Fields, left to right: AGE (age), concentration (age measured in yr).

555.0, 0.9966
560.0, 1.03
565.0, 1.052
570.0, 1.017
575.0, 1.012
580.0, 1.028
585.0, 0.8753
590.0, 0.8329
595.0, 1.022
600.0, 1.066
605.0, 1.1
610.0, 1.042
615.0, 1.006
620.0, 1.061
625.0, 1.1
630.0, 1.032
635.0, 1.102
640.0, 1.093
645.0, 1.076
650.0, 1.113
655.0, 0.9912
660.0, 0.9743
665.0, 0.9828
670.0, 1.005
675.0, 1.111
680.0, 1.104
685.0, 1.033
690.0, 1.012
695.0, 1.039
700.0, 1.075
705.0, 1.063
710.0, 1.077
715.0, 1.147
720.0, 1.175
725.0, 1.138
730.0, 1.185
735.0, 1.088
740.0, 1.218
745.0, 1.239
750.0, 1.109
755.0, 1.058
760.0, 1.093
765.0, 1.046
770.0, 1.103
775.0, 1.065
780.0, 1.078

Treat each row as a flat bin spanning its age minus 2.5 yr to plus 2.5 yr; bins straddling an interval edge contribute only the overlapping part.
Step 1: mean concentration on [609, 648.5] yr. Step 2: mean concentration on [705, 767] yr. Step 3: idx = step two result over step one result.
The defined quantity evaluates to 1.06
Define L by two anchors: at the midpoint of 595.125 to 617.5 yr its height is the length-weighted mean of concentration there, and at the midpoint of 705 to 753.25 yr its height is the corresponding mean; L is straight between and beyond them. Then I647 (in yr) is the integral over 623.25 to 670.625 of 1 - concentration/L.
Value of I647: 1.5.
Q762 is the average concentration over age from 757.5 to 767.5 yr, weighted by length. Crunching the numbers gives 1.07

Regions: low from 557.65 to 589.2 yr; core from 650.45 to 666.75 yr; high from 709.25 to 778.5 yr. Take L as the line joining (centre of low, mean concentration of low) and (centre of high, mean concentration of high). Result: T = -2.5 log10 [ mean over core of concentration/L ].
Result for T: 0.06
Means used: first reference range 0.993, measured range 0.999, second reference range 1.12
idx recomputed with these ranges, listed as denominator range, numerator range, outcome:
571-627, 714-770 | 1.12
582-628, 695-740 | 1.11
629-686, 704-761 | 1.08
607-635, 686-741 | 1.05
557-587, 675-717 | 1.07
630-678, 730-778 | 1.06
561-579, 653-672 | 0.96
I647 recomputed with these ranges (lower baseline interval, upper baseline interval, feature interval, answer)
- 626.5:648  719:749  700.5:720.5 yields 0.74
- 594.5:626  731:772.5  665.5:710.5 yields 1.61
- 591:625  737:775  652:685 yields 1.38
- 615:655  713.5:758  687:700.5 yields 0.98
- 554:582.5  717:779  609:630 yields 0.05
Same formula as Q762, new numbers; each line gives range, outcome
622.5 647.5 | 1.08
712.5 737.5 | 1.15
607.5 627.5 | 1.05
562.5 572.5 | 1.03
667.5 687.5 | 1.06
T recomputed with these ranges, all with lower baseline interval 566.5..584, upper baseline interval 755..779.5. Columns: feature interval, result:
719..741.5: -0.09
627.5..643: -0.05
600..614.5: -0.04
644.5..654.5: -0.04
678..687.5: -0.02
